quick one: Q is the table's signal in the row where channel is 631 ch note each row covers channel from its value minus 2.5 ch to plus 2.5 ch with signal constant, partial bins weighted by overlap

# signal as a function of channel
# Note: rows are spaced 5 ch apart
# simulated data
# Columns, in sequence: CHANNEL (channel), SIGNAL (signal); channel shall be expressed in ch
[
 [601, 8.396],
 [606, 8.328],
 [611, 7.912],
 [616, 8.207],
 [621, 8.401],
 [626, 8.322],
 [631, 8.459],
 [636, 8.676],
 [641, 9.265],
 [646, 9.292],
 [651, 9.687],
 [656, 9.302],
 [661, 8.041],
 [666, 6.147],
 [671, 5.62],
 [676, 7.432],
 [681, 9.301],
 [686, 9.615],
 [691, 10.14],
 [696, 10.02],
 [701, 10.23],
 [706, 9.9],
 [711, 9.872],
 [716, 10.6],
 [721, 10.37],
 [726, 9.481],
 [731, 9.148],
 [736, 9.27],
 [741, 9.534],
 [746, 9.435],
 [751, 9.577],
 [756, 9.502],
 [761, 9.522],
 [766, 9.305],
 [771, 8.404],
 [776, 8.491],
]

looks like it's 8.459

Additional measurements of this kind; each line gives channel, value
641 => 9.265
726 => 9.481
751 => 9.577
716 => 10.6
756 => 9.502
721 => 10.37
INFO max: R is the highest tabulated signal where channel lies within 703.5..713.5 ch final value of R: 9.9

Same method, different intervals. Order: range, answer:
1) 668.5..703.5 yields 10.23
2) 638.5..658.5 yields 9.687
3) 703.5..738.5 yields 10.6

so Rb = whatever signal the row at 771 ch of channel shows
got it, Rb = 8.404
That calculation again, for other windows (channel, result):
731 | 9.148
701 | 10.23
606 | 8.328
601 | 8.396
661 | 8.041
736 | 9.27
